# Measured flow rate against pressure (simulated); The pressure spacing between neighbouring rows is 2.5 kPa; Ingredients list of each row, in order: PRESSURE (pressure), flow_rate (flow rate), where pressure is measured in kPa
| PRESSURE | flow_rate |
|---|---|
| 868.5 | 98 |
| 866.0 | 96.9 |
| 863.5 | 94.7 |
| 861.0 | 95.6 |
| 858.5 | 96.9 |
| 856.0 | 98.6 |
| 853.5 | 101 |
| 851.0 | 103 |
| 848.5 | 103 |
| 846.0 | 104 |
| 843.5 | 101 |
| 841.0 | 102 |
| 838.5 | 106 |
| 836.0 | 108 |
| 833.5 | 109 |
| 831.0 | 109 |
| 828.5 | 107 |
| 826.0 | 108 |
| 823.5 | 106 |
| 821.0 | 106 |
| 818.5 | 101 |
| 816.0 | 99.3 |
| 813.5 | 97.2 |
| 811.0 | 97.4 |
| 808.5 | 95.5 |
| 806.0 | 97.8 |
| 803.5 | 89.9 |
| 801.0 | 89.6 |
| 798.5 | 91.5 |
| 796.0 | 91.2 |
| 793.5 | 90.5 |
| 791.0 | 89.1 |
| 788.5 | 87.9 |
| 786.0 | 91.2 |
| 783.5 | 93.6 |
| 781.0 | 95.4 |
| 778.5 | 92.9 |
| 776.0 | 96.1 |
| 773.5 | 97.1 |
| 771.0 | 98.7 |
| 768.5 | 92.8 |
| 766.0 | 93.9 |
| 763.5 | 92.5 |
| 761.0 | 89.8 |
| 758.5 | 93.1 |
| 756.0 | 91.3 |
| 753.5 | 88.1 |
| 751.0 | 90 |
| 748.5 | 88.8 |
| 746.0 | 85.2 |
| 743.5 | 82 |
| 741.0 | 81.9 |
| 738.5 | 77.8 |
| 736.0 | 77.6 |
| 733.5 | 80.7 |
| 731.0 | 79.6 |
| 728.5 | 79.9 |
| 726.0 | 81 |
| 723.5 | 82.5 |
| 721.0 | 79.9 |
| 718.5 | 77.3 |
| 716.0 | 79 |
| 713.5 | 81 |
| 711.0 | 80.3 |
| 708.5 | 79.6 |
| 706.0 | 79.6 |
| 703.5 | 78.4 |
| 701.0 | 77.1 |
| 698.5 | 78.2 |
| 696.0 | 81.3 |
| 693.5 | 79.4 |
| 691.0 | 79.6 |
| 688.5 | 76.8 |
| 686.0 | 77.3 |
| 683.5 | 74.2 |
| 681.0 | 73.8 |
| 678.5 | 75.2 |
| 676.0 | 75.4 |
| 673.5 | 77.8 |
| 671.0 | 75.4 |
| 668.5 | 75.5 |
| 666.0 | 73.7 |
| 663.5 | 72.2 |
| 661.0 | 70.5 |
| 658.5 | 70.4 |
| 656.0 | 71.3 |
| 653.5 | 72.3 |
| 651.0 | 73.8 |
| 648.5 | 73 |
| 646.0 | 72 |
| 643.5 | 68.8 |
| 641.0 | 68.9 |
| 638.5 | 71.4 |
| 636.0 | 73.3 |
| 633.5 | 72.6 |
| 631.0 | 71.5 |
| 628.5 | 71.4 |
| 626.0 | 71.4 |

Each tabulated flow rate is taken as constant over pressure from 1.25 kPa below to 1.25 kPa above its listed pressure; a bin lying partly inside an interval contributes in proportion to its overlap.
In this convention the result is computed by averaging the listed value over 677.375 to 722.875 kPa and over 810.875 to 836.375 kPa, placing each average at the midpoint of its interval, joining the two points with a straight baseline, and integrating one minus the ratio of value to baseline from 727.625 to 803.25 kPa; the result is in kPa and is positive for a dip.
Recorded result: 2.5 kPa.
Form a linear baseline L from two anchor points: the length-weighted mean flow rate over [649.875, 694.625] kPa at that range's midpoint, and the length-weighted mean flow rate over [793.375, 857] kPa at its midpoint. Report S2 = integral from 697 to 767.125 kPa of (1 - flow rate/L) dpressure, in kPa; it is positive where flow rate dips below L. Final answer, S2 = 1.5 kPa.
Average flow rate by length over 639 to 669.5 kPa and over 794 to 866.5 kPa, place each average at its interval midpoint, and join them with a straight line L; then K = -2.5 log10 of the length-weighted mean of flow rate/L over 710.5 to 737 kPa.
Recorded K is 0.04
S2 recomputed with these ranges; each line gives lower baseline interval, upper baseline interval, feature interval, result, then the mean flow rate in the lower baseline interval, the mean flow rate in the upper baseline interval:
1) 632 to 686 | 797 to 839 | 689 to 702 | 0.1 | 73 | 101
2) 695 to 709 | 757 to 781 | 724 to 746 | 1.5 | 79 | 94.1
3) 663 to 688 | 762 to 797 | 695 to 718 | 0.3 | 75.2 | 93.1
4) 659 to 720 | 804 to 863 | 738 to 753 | 0.3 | 77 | 102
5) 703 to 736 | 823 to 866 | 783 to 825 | 0.2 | 79.9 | 103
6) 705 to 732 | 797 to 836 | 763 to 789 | -0.6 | 80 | 100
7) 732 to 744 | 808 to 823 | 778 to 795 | 0.2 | 79.9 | 99.9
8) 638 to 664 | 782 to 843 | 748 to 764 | -0.3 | 71.3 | 98.5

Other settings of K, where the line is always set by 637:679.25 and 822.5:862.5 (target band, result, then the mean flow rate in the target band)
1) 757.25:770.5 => -0.028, 92.8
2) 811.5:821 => -0.008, 99.9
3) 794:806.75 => 0.056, 91.7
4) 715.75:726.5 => 0.044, 80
